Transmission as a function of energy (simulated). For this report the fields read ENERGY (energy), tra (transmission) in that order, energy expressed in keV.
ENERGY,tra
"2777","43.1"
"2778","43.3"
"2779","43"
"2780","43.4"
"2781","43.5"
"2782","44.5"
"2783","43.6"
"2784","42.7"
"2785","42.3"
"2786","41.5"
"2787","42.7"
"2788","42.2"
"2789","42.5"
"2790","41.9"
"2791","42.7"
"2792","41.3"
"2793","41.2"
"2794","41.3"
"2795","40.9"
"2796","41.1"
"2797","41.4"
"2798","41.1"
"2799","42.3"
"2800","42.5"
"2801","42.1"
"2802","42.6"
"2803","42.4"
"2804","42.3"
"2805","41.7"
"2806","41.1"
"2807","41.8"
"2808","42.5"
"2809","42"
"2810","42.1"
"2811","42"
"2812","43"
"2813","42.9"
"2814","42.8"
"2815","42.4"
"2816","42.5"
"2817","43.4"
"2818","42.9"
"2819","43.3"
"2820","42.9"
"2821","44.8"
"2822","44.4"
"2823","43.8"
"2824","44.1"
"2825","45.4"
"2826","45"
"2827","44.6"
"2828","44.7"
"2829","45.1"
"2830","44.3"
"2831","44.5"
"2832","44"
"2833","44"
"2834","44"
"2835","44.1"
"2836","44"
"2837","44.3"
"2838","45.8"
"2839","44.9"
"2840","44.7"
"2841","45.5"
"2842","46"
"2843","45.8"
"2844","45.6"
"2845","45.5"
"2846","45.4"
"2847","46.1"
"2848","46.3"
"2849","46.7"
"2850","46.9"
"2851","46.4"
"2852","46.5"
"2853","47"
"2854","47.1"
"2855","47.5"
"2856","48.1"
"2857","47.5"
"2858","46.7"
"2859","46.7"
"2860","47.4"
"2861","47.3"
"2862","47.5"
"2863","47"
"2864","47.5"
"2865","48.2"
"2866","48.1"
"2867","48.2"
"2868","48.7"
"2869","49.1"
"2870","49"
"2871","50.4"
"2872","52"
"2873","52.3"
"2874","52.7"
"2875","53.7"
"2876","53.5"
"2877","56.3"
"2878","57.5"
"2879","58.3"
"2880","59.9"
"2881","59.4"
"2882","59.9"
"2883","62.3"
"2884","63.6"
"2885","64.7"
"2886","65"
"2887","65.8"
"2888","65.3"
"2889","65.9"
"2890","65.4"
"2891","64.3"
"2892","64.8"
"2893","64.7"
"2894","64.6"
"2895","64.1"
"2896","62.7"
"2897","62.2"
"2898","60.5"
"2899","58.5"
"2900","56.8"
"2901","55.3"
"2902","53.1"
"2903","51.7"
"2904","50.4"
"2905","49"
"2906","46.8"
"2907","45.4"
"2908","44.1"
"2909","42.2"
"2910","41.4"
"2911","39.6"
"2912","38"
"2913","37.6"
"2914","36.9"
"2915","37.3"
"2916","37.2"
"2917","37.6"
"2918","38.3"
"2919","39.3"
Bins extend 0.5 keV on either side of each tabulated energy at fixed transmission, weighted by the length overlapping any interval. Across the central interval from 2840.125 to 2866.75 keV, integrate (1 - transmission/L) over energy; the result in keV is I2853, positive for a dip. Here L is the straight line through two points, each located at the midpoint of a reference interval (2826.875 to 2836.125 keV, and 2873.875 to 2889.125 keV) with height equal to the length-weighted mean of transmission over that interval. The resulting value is 2.3 keV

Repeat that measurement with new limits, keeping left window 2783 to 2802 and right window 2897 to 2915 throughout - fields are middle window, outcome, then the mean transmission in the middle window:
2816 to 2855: -0.80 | 45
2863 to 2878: -1.62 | 50.8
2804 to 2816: 0.16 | 42.2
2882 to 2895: -4.94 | 64.5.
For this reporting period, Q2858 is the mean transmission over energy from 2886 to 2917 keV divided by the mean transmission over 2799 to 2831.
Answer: 1.2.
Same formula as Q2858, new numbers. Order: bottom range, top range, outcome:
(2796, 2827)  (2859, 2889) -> 1.28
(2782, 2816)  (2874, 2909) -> 1.39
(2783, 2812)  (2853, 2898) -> 1.32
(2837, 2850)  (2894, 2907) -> 1.22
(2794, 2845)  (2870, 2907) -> 1.34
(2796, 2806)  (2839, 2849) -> 1.09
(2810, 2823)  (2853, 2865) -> 1.10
